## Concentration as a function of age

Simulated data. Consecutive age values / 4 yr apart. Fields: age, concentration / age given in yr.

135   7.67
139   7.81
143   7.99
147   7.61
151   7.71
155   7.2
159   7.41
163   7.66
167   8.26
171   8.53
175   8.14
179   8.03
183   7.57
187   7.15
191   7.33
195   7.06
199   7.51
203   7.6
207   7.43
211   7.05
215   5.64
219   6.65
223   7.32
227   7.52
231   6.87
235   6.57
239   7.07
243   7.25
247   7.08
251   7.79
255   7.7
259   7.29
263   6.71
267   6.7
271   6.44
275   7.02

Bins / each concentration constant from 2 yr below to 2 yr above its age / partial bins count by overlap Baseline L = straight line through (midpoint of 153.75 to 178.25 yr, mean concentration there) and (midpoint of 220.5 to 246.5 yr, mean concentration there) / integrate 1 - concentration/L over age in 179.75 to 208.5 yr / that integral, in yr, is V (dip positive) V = 0.6 yr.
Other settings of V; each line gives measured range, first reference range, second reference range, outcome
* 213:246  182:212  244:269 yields 1.8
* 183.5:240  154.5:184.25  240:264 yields 3.9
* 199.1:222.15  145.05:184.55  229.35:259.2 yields 1.6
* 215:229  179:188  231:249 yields 0.4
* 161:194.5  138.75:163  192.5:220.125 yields -2.2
